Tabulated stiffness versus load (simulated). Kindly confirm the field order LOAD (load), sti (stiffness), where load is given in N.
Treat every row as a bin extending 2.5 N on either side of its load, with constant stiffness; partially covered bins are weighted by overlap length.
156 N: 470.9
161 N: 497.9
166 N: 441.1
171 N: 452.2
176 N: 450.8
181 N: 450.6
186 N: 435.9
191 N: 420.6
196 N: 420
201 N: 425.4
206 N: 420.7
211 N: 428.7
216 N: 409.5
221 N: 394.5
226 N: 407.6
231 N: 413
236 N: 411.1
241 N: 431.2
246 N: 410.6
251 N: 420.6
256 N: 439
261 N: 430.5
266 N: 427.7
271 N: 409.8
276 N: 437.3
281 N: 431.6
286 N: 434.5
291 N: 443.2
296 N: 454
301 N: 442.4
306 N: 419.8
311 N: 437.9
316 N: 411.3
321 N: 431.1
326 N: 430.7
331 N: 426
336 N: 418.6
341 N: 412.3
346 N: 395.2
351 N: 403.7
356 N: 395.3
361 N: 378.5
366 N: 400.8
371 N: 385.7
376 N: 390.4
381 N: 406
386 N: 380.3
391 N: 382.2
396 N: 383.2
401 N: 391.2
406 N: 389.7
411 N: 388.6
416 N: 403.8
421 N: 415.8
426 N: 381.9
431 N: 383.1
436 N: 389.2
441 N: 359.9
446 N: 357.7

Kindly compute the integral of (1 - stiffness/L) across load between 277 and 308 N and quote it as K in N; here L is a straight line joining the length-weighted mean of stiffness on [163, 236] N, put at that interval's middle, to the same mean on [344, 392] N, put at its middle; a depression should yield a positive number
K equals -2.3 N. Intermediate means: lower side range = 426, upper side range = 392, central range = 438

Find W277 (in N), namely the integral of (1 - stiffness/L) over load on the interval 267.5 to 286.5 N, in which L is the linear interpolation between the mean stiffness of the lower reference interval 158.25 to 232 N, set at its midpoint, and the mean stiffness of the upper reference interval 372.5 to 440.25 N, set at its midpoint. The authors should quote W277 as -0.5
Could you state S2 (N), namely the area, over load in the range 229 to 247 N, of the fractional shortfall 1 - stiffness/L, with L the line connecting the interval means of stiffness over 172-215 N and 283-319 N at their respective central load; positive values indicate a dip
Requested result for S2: 0.7 N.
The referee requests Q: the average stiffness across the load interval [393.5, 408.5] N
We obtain 388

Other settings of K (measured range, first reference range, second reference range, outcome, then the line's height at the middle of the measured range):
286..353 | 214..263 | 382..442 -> -3.6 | 404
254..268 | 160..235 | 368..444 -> -0.5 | 417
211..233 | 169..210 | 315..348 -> 1.1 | 431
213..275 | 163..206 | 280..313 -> 2.8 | 437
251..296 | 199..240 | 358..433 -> -2.8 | 407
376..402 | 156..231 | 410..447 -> 0.4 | 394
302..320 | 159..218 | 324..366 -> -0.5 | 414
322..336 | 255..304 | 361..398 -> -0.5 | 412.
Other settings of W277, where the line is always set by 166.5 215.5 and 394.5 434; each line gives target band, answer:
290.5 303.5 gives -1.0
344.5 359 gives 0.2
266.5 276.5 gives -0.1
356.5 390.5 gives 0.8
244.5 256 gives 0.0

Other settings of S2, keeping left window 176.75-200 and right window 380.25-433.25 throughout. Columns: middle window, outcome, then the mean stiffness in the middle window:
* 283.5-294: -0.7 N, 440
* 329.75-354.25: -0.4 N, 410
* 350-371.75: 0.4 N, 393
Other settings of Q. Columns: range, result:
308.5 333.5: 427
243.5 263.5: 425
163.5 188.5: 446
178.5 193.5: 436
